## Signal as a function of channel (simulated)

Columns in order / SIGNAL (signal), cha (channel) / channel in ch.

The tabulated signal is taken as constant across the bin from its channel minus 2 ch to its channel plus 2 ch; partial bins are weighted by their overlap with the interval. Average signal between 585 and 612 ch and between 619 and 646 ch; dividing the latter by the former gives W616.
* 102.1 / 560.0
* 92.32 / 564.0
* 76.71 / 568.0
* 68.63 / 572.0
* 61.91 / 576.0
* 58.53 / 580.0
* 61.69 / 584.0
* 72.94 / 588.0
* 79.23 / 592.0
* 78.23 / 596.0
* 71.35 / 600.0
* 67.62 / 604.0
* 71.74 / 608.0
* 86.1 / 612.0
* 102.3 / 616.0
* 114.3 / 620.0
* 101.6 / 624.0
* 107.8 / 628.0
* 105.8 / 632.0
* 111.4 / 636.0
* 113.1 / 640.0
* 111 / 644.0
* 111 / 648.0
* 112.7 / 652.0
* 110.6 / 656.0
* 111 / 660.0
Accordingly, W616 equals 1.5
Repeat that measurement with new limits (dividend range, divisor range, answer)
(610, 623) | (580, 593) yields 1.47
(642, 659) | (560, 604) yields 1.52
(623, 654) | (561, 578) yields 1.43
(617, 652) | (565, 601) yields 1.55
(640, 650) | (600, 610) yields 1.59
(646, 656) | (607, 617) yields 1.29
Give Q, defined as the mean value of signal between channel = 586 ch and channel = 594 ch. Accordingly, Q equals 76.1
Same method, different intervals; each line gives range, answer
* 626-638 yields 108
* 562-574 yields 79.2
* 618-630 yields 108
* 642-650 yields 111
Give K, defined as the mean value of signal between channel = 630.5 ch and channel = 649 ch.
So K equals 111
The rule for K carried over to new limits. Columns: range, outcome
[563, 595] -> 71.1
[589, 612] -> 74.7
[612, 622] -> 104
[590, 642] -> 93.1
